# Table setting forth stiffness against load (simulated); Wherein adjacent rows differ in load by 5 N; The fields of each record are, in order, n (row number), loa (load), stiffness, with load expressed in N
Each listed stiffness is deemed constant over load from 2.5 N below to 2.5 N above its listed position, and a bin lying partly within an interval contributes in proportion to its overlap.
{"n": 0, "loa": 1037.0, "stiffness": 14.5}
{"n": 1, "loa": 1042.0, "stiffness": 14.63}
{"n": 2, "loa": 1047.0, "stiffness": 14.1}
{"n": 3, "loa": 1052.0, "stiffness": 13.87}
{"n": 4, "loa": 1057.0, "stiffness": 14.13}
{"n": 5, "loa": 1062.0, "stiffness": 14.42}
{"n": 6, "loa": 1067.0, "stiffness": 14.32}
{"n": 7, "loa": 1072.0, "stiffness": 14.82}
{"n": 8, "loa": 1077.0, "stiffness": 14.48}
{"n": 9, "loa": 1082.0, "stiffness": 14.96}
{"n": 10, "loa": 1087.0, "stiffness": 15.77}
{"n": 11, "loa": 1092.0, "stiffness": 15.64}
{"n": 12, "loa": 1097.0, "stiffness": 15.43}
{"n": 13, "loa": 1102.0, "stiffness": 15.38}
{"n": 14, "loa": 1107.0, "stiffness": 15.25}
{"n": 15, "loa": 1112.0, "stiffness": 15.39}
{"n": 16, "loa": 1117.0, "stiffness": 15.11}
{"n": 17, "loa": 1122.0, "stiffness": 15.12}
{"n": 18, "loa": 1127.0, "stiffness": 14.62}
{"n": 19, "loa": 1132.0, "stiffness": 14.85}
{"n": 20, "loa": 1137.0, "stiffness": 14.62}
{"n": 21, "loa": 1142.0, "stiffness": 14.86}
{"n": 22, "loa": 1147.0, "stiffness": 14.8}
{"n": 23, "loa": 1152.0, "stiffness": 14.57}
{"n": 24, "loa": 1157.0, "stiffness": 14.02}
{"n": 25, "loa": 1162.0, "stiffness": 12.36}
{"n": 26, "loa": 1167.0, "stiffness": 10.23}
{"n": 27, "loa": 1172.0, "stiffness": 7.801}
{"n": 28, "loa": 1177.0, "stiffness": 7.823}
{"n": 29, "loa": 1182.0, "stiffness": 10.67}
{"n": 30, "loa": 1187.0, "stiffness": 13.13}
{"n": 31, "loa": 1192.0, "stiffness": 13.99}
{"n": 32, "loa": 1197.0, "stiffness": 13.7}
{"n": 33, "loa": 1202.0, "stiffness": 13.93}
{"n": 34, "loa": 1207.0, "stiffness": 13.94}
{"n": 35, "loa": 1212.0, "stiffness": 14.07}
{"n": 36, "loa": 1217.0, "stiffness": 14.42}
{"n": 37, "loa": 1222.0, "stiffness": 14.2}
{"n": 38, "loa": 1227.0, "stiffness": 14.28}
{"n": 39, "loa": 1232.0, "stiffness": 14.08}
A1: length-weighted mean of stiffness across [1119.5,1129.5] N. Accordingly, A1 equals 14.9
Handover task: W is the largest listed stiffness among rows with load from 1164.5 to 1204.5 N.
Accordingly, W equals 13.99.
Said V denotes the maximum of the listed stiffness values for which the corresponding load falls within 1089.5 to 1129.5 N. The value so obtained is 15.64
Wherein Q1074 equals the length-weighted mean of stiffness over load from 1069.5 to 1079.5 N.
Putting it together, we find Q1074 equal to 14.7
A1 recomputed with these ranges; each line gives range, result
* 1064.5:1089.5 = 14.9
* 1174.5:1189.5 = 10.5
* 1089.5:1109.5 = 15.4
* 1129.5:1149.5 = 14.8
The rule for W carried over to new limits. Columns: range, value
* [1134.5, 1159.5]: 14.86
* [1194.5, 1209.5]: 13.94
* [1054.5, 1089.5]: 15.77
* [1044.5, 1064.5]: 14.42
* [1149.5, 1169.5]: 14.57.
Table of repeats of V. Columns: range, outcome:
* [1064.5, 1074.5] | 14.82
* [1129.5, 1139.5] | 14.85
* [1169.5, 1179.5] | 7.823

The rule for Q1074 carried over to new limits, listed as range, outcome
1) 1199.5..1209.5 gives 13.9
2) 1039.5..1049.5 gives 14.4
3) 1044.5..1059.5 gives 14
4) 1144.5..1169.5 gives 13.2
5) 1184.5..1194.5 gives 13.6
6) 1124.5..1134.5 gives 14.7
